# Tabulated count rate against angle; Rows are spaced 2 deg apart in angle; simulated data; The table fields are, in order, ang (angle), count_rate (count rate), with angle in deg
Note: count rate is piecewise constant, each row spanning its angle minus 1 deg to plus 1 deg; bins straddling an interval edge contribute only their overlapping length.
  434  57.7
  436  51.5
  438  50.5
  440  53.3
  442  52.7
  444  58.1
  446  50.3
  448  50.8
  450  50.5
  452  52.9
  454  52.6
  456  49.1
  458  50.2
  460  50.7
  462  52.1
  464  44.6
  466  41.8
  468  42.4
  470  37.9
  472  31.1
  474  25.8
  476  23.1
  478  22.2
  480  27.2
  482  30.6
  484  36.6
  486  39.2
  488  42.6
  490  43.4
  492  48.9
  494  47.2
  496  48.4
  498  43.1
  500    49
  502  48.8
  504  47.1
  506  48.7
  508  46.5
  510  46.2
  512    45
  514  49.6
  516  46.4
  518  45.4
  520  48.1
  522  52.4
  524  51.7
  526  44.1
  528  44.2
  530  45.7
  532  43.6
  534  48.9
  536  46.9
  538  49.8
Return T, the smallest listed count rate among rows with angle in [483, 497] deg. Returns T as 36.6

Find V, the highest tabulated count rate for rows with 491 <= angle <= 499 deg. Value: 48.9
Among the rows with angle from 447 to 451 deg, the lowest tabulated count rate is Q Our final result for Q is 50.5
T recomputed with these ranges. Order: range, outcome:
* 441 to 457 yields 49.1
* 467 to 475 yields 25.8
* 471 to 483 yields 22.2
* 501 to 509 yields 46.5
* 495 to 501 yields 43.1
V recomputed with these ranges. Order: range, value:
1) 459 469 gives 52.1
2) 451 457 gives 52.9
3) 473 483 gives 30.6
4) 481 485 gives 36.6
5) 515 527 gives 52.4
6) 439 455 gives 58.1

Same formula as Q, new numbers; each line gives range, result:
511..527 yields 44.1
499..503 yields 48.8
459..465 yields 44.6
